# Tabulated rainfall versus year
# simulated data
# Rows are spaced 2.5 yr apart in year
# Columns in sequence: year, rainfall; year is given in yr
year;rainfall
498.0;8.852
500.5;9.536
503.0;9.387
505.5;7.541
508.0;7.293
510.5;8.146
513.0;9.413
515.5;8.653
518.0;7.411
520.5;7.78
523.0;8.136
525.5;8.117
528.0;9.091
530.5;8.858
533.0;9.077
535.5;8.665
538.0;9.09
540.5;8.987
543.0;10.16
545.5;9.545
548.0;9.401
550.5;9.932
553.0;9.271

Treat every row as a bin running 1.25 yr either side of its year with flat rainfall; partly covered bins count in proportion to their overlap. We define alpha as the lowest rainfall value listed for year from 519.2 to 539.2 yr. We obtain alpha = 7.78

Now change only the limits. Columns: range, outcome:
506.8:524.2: 7.293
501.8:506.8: 7.541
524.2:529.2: 8.117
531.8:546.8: 8.665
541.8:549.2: 9.401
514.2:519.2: 7.411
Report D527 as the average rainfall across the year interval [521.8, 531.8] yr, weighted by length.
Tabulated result 8.56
